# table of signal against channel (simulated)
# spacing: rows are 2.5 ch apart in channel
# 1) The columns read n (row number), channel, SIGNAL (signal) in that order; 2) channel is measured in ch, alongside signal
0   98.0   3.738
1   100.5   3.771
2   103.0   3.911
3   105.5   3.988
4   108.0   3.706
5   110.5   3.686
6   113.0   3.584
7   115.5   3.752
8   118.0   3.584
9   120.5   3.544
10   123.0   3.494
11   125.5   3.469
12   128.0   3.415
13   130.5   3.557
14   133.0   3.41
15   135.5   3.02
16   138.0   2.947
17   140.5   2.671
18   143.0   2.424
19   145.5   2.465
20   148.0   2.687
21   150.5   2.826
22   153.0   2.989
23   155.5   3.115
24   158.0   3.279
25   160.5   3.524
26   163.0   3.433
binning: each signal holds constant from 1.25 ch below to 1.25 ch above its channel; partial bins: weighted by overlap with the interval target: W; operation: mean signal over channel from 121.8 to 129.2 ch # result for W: 3.46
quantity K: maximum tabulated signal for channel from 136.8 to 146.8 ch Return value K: 2.947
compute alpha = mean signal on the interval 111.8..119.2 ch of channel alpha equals 3.64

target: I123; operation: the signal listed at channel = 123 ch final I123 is 3.494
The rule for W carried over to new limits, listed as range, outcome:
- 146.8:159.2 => 2.98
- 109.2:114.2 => 3.64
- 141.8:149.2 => 2.52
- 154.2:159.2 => 3.19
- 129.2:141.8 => 3.12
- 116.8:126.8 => 3.52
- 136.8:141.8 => 2.8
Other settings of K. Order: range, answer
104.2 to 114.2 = 3.988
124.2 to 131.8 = 3.557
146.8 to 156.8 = 3.115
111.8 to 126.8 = 3.752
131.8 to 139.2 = 3.41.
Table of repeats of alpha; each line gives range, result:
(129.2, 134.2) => 3.48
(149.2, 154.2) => 2.9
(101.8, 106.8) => 3.95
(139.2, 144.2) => 2.55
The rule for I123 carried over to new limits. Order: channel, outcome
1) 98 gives 3.738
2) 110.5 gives 3.686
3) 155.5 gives 3.115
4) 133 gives 3.41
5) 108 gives 3.706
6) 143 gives 2.424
